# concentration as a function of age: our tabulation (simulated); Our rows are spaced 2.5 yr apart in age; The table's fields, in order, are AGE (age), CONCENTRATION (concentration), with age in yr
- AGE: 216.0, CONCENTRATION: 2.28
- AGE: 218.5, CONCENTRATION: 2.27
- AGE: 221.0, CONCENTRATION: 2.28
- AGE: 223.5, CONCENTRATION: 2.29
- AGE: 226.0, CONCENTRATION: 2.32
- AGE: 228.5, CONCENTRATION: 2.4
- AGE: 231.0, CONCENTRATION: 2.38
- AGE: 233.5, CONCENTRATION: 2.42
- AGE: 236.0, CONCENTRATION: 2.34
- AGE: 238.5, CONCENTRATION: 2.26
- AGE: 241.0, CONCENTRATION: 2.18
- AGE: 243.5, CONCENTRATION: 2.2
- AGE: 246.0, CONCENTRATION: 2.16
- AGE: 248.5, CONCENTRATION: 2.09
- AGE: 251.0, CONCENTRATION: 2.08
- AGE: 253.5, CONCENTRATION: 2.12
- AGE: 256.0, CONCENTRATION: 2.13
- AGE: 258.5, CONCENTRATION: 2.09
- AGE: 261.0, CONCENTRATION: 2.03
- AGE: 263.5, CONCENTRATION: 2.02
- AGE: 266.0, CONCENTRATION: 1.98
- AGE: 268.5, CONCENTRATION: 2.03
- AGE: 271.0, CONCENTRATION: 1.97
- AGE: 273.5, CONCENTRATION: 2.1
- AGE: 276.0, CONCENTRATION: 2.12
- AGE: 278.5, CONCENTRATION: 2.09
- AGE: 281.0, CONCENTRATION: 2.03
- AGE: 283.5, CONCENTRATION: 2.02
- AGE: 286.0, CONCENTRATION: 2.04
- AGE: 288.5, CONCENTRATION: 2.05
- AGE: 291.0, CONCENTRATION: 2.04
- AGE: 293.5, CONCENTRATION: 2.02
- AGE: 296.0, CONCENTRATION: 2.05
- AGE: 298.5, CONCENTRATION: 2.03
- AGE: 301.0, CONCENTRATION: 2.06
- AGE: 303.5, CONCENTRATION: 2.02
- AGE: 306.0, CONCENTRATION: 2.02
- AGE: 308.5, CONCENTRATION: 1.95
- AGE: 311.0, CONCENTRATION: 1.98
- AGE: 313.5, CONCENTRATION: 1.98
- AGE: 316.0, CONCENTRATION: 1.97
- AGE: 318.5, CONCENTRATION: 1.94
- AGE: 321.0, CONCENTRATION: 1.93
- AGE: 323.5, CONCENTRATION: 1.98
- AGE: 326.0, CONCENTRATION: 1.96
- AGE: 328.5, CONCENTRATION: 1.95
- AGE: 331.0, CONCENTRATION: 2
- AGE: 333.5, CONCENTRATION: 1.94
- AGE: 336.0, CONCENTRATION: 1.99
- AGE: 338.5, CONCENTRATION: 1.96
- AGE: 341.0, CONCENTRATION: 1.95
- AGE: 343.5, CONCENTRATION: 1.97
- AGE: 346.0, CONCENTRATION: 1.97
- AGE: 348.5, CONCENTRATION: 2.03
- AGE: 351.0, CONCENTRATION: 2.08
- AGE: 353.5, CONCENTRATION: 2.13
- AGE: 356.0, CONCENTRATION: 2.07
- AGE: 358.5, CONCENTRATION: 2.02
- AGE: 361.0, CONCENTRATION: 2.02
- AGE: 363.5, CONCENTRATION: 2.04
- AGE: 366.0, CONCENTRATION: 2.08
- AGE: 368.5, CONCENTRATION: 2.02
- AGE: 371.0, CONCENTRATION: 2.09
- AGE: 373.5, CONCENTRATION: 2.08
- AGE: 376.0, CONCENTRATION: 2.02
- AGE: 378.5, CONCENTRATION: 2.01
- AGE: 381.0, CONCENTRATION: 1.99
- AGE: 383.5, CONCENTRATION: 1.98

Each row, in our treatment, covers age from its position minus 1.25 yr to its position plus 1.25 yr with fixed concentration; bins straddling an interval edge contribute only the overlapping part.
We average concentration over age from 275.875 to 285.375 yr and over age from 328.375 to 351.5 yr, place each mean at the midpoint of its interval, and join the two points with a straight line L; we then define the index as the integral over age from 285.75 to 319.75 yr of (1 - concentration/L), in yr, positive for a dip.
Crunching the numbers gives 0.3 yr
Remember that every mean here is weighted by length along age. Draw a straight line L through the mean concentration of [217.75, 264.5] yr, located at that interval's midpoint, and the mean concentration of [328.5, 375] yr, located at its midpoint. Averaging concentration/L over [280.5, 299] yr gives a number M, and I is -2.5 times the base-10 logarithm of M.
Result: 0.05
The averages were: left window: 2.21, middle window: 2.04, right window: 2.02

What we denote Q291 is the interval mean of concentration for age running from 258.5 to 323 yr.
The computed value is 2.02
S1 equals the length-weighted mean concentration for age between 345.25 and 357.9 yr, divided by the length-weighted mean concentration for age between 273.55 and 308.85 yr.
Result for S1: 1.01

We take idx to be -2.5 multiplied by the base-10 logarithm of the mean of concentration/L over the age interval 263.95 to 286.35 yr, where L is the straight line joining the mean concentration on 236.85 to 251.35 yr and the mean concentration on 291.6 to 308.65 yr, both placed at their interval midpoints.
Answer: 0.03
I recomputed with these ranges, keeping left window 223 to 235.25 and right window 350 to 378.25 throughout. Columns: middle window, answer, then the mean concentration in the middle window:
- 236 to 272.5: 0.10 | 2.1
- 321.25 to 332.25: 0.09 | 1.97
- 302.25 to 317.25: 0.10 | 1.99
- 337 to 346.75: 0.08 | 1.96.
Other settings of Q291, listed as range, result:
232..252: 2.22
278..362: 2.01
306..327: 1.96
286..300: 2.04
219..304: 2.13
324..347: 1.97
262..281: 2.04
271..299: 2.05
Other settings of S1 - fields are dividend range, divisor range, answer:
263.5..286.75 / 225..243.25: 0.88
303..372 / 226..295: 0.94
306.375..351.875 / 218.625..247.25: 0.86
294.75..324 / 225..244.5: 0.86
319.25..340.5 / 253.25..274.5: 0.96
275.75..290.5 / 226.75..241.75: 0.88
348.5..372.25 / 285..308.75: 1.01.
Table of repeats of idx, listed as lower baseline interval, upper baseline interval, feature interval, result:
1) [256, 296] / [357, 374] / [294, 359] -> 0.03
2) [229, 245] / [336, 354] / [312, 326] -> 0.06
